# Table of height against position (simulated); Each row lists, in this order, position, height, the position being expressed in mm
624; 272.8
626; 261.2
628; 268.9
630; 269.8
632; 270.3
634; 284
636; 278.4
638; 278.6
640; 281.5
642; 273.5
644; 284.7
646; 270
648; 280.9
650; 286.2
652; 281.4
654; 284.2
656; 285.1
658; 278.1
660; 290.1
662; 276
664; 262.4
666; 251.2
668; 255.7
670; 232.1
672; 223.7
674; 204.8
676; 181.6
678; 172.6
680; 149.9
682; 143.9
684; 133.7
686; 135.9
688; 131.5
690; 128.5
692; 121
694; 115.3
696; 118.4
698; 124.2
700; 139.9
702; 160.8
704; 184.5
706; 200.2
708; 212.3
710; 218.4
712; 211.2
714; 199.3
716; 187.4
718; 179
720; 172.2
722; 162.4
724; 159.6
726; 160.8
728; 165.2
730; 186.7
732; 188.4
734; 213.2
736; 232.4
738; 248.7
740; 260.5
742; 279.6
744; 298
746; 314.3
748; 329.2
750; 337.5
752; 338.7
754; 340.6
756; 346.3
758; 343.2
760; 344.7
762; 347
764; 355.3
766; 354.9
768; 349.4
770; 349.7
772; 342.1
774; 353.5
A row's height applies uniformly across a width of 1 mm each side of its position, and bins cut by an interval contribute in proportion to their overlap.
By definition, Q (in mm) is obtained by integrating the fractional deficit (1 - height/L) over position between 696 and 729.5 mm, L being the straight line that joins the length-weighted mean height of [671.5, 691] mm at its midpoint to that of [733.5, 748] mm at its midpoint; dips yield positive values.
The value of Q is 6.4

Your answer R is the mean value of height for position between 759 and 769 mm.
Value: 350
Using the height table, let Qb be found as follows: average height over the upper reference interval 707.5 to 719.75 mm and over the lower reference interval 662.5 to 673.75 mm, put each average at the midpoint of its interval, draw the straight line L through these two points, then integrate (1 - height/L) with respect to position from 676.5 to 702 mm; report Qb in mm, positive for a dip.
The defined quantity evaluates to 9.9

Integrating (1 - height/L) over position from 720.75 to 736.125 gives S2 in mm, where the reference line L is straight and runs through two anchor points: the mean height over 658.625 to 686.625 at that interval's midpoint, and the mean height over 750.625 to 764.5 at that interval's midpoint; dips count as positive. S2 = 6.1 mm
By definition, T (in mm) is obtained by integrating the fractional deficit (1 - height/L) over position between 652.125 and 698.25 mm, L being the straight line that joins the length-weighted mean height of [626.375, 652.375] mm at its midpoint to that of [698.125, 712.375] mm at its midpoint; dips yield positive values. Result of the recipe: 6.6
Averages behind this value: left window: 277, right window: 185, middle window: 198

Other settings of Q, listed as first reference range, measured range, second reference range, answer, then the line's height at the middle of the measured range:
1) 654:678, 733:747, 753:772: 2.63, 324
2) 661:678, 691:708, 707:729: 4.39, 203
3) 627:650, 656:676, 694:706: -2.82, 219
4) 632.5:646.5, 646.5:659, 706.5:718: -0.81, 265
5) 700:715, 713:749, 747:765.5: 6.69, 266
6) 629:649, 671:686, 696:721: 3.52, 222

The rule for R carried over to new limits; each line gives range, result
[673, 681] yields 177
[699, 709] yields 180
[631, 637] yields 278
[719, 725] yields 165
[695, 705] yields 146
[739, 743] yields 270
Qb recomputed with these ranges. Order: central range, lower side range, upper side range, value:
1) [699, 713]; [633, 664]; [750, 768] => 5.6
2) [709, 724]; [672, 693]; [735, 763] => 2.9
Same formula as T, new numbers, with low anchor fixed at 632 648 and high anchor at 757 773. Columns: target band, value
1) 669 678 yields 2.7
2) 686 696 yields 5.9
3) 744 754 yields 0.3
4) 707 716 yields 3.1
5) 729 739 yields 3.5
